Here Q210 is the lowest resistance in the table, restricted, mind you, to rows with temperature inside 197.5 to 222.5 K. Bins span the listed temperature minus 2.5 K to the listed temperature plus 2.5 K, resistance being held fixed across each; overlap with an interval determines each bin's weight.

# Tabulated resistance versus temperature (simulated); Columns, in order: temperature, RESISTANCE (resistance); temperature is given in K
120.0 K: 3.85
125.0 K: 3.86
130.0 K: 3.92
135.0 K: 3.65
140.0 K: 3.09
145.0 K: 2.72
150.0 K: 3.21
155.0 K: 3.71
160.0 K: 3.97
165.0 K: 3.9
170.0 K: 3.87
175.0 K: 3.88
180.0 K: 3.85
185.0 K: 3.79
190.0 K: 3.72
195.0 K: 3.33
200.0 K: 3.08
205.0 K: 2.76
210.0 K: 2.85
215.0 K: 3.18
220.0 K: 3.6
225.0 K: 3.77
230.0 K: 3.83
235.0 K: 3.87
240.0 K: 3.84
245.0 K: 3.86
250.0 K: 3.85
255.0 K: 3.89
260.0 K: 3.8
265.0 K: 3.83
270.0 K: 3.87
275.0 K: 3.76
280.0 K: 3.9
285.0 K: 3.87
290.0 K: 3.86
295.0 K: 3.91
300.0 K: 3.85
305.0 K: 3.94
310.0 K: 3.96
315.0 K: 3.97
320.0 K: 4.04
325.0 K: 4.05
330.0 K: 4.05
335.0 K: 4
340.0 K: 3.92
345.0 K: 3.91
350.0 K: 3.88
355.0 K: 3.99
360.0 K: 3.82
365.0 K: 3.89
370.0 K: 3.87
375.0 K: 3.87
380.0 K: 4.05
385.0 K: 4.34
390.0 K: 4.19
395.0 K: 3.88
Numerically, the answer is 2.76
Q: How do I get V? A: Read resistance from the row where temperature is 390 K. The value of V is 4.19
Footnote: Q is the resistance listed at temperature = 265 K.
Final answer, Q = 3.83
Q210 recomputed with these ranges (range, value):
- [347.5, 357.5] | 3.88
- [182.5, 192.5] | 3.72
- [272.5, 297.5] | 3.76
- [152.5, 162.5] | 3.71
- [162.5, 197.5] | 3.33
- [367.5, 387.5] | 3.87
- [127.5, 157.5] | 2.72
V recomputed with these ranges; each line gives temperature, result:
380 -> 4.05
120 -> 3.85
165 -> 3.9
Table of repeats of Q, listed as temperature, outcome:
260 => 3.8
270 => 3.87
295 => 3.91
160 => 3.97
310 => 3.96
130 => 3.92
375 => 3.87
